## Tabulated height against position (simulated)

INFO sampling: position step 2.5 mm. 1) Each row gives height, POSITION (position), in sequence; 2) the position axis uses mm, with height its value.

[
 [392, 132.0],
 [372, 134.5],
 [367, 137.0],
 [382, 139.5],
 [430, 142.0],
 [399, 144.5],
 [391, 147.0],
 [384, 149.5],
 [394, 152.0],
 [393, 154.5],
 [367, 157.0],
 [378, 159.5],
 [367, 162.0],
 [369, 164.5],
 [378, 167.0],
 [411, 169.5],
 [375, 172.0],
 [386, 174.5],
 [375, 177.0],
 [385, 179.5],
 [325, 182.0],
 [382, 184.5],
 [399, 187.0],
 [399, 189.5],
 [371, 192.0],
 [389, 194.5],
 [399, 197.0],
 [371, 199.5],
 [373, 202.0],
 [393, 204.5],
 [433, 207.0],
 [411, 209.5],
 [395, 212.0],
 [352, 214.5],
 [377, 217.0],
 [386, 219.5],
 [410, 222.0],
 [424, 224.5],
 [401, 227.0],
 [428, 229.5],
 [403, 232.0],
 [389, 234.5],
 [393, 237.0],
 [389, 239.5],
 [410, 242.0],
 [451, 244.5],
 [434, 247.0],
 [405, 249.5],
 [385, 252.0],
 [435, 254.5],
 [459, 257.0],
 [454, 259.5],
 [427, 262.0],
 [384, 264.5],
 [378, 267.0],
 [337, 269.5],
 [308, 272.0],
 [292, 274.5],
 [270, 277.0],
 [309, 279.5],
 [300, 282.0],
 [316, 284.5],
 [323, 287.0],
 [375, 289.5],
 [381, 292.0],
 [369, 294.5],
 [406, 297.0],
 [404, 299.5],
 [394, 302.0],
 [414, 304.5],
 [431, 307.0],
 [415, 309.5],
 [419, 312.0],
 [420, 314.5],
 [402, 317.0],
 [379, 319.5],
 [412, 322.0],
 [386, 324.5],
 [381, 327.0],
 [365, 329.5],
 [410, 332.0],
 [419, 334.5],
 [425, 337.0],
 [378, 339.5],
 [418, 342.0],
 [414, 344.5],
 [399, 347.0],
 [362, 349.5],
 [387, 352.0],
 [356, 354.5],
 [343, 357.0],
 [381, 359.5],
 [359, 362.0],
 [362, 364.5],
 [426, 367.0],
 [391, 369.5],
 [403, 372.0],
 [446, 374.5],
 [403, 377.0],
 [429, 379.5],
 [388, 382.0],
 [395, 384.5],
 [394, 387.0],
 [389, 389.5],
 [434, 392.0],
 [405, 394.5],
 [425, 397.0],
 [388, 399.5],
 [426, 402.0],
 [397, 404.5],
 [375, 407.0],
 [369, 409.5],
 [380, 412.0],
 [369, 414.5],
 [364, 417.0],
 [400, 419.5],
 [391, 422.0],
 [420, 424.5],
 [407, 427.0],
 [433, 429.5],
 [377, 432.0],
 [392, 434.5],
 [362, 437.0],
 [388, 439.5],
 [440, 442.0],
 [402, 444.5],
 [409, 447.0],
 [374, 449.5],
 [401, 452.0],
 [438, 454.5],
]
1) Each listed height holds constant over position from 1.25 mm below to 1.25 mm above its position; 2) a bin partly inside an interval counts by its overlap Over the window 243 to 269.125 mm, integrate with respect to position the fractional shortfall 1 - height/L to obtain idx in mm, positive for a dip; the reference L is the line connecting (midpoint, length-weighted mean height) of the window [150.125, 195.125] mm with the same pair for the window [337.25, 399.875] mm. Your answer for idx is -2.1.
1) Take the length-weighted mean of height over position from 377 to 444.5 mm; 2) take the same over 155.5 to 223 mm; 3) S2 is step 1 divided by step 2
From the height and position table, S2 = 1.04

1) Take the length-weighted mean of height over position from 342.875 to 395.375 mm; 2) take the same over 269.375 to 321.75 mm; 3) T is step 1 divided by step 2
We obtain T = 1.07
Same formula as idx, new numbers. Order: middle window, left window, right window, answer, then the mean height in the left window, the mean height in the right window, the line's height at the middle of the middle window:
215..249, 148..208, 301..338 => -1.3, 383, 405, 391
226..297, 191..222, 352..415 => 2.0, 389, 393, 390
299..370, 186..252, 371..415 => 1.0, 399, 401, 401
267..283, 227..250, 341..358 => 3.7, 411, 383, 402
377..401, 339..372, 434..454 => -1.0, 384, 398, 389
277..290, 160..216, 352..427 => 2.4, 383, 394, 388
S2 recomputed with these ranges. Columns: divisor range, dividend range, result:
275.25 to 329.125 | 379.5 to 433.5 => 1.06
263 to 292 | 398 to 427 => 1.18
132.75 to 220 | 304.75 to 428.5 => 1.03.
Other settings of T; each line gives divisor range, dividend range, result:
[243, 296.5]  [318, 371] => 1.04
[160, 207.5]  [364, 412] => 1.05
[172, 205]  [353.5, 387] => 1.03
